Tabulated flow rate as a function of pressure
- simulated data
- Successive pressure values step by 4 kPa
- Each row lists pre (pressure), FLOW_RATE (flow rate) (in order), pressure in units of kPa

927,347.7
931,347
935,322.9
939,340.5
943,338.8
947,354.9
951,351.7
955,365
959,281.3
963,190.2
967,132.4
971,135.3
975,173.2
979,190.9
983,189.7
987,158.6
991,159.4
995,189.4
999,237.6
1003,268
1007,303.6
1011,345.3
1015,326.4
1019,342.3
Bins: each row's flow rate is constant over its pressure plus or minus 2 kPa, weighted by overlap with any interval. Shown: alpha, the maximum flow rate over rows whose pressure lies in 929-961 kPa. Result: 365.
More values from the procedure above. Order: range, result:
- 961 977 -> 190.2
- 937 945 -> 340.5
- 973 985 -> 190.9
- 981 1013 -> 345.3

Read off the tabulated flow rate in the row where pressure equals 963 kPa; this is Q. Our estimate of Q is 190.2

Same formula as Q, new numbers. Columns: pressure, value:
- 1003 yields 268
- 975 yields 173.2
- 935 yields 322.9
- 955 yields 365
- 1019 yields 342.3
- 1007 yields 303.6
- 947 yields 354.9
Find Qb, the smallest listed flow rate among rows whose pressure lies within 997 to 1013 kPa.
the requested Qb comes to 237.6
